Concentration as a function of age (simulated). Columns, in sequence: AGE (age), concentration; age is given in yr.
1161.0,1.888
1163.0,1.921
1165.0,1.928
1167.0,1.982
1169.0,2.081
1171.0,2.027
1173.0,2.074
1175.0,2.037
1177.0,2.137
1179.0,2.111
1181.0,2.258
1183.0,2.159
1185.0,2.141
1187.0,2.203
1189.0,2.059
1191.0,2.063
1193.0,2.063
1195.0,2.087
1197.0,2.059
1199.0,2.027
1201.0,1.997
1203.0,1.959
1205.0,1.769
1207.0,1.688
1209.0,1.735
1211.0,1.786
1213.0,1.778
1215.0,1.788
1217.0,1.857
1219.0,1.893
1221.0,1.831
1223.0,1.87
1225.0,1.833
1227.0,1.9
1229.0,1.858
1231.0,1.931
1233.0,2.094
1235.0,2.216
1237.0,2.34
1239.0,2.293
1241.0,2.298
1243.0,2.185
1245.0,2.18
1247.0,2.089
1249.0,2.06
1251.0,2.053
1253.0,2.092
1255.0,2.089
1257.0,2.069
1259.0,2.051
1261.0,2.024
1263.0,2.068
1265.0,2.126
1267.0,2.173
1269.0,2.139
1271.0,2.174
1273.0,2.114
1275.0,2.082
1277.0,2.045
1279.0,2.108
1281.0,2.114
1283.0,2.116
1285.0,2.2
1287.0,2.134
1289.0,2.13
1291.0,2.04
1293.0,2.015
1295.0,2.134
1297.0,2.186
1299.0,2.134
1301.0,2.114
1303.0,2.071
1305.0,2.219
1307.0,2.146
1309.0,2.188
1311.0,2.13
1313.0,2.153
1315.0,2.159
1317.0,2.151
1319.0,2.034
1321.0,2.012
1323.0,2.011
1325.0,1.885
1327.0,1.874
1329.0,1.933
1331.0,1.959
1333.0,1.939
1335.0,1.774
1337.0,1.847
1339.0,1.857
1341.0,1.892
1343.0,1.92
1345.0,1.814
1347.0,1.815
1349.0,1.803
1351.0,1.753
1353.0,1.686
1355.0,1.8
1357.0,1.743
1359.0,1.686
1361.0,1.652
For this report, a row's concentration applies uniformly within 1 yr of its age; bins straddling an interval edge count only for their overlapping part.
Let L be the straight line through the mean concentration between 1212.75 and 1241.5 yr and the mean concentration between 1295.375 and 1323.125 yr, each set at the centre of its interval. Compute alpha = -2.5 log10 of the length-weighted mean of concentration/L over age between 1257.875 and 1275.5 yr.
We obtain -0.03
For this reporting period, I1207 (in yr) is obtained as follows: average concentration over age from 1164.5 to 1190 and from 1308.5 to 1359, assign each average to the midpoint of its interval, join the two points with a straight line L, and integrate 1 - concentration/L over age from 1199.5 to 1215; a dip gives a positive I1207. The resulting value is 1.8 yr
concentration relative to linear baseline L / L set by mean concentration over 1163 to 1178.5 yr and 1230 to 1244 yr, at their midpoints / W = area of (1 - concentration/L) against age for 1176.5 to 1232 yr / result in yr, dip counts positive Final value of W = 4.1 yr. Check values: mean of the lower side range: 2.03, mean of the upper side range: 2.19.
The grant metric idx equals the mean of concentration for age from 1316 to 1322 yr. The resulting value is 2.07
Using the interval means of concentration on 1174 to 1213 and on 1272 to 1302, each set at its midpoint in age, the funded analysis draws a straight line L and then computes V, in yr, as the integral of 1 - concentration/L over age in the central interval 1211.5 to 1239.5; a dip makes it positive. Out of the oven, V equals 1.3 yr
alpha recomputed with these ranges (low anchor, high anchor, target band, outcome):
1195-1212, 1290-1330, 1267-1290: -0.053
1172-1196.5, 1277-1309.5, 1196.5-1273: 0.057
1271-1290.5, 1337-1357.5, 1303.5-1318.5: -0.094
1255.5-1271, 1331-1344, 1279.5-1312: -0.067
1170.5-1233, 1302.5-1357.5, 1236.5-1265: -0.090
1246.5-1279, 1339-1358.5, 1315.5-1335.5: -0.048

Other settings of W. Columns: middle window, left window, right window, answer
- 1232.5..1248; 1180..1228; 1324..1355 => -2.4 yr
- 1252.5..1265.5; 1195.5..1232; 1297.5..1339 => -0.9 yr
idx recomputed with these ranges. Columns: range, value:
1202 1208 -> 1.81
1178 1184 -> 2.18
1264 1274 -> 2.15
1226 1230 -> 1.88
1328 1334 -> 1.94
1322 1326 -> 1.95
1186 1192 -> 2.11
